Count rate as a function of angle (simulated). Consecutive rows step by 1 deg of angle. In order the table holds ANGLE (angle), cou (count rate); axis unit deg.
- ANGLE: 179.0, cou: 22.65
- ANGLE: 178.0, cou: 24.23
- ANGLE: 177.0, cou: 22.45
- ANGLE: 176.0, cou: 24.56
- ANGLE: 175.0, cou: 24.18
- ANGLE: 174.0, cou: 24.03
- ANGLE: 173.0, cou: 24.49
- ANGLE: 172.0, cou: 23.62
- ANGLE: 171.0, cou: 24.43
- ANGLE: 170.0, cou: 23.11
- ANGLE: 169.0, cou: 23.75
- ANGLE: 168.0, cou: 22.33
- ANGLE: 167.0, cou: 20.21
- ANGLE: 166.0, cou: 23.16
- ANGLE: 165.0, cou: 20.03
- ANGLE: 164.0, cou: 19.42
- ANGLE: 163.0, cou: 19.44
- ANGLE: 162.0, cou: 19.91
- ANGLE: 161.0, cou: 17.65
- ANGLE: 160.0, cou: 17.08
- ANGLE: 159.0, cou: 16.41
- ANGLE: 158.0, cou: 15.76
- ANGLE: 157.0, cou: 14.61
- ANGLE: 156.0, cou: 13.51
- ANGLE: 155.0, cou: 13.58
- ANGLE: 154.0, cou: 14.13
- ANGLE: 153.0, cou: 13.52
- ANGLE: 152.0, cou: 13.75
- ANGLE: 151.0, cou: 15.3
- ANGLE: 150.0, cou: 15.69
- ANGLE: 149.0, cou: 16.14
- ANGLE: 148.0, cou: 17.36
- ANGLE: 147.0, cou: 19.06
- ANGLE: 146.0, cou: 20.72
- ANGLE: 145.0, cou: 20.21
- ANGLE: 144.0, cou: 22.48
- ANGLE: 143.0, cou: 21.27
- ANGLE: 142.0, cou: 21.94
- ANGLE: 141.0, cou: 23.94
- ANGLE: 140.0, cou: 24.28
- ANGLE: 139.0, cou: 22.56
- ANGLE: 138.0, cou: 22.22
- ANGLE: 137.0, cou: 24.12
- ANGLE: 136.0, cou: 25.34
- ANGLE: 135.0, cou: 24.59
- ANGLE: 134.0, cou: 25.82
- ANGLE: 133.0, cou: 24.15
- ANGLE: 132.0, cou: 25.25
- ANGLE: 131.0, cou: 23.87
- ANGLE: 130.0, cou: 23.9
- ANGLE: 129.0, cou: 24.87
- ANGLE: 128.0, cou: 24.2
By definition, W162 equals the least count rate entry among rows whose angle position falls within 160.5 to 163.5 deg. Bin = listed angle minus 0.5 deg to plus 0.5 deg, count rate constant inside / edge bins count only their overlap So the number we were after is 17.65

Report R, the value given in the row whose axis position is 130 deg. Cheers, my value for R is 23.9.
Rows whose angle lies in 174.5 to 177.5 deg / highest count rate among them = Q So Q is 24.56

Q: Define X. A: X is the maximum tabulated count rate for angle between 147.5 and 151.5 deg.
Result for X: 17.36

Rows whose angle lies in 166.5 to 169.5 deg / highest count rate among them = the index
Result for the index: 23.75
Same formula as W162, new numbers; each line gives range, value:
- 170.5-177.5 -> 22.45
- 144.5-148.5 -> 17.36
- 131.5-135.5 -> 24.15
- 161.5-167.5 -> 19.42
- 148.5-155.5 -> 13.52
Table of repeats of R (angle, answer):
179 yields 22.65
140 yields 24.28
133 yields 24.15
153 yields 13.52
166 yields 23.16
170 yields 23.11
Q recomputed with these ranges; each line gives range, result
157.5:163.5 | 19.91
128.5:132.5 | 25.25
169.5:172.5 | 24.43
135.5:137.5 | 25.34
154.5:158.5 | 15.76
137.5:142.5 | 24.28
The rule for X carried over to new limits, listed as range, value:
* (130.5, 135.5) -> 25.82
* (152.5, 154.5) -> 14.13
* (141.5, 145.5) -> 22.48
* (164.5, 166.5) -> 23.16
